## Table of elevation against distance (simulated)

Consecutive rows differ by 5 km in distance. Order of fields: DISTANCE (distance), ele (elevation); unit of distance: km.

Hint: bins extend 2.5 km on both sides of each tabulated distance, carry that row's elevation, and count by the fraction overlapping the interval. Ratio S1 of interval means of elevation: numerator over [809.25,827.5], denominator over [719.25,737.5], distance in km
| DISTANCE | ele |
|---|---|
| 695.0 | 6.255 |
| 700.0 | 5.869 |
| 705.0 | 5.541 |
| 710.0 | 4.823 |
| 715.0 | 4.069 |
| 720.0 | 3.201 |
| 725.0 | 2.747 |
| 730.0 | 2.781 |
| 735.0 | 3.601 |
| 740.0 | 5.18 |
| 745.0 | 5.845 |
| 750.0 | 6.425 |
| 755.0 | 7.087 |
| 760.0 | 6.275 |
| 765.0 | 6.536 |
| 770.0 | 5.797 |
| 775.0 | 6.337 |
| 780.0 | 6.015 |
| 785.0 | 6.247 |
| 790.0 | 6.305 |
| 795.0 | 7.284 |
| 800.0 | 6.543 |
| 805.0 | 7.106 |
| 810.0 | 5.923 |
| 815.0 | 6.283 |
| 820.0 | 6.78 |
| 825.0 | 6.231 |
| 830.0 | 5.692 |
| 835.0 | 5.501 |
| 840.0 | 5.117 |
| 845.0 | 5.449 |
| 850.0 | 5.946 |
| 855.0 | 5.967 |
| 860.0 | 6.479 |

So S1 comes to 2.1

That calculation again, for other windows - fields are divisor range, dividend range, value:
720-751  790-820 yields 1.56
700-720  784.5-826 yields 1.38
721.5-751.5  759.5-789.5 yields 1.44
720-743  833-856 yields 1.55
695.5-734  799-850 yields 1.43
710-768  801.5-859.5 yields 1.23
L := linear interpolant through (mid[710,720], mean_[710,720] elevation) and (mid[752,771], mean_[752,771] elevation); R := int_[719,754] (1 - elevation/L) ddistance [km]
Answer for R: 5.7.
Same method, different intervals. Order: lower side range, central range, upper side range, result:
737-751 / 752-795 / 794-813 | -1.6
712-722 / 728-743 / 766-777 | 2.0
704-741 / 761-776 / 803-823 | -2.9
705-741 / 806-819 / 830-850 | -3.1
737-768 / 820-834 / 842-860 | -0.3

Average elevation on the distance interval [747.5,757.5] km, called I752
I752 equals 6.76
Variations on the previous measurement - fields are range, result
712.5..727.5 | 3.34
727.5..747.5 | 4.35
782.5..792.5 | 6.28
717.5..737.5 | 3.08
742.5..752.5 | 6.13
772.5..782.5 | 6.18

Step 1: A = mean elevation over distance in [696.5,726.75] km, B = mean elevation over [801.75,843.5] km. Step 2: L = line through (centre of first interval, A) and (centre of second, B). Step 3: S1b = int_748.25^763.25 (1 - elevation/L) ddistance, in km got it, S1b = -4.4 km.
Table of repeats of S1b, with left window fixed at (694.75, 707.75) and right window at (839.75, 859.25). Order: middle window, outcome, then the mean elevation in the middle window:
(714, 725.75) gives 4.99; 3.33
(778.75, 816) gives -4.60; 6.49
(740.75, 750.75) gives -0.22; 5.92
